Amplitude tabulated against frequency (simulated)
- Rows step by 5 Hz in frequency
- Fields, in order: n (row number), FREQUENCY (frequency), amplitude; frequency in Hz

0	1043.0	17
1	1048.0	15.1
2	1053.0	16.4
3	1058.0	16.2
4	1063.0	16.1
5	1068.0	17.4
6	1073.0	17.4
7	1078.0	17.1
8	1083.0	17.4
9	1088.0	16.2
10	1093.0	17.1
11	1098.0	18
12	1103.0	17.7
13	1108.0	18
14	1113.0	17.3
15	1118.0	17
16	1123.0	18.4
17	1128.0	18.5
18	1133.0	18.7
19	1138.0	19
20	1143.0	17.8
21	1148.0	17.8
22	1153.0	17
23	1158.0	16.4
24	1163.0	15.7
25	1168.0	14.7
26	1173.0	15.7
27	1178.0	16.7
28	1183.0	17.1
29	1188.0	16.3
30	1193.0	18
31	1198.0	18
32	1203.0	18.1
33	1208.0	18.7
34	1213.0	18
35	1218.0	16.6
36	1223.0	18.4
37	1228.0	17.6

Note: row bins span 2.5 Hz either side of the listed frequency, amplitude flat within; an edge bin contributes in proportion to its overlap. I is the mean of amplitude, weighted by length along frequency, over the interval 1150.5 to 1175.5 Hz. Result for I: 15.9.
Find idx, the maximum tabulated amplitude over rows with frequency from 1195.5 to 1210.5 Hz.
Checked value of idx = 18.7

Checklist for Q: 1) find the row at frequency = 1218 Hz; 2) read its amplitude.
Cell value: 16.6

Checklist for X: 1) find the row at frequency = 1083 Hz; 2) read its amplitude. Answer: 17.4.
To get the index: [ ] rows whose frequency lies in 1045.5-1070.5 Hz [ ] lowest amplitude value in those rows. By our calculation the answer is 15.1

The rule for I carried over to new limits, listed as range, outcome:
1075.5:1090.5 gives 16.9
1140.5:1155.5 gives 17.5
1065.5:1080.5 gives 17.3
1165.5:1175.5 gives 15.2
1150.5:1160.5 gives 16.7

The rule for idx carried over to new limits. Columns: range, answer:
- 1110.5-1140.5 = 19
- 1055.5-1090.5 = 17.4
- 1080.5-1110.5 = 18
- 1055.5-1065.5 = 16.2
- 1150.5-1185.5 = 17.1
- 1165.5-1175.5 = 15.7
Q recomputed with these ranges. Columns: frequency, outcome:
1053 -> 16.4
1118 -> 17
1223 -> 18.4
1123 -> 18.4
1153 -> 17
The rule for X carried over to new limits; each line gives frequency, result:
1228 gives 17.6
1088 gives 16.2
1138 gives 19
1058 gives 16.2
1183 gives 17.1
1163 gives 15.7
